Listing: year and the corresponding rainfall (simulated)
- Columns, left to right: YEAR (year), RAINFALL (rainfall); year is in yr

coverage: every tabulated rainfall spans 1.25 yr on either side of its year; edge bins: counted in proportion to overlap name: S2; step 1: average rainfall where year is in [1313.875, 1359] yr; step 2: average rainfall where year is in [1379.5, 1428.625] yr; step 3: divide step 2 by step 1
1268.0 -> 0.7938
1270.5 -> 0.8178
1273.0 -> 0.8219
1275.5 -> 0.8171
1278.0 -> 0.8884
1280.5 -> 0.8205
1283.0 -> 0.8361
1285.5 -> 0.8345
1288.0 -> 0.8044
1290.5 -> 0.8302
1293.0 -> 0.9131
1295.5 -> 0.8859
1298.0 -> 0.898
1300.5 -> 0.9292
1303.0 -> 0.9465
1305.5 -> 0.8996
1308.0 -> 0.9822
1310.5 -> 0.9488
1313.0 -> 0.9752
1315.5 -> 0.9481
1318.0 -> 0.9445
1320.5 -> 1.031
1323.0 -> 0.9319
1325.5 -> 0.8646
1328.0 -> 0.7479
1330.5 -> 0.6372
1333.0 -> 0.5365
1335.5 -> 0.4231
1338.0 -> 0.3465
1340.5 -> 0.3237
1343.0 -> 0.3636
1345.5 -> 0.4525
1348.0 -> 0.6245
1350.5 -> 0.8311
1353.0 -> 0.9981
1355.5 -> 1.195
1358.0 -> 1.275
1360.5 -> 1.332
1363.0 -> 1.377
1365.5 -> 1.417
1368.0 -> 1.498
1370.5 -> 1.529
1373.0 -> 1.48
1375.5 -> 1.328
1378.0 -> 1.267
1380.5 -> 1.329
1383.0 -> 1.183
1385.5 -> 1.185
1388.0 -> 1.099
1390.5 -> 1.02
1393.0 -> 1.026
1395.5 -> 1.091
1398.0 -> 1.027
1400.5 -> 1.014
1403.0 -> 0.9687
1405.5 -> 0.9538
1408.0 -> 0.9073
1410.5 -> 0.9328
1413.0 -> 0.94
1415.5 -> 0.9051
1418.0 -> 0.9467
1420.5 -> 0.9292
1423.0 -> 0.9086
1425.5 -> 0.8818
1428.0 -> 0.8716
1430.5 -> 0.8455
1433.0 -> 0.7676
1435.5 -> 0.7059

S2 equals 1.3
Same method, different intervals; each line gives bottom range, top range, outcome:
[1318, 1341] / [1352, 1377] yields 1.99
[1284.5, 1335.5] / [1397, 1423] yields 1.10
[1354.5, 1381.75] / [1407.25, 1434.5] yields 0.65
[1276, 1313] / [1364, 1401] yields 1.39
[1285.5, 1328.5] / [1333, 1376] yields 1.06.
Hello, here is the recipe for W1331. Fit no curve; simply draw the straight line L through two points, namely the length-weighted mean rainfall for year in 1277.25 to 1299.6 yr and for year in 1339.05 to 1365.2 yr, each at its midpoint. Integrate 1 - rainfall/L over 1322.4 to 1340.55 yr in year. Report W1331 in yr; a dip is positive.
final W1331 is 5.6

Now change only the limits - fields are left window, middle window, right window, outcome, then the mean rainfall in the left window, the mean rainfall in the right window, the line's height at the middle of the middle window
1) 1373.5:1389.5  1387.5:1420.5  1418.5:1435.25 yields 2.14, 1.24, 0.861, 1.05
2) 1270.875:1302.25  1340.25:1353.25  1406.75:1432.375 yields 4.28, 0.857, 0.903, 0.878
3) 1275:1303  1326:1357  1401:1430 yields 8.89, 0.865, 0.923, 0.889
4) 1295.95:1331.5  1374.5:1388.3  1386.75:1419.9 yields -3.89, 0.907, 0.986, 0.967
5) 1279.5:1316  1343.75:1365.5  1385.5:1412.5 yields -1.27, 0.896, 1.01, 0.96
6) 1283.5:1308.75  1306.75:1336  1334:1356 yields -3.82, 0.889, 0.597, 0.738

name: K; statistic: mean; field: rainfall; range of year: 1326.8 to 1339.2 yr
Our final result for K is 0.538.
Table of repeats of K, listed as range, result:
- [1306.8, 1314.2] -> 0.969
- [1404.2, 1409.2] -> 0.931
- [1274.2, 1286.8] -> 0.839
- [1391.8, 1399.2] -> 1.05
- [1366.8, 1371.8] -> 1.51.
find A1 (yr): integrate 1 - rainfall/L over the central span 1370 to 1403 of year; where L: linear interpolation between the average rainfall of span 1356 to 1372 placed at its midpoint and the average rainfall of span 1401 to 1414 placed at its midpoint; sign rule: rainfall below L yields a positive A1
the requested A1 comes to -0.4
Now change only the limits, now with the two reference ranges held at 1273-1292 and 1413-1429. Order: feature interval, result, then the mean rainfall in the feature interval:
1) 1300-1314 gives -1.7 yr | 0.947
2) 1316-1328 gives -1.0 yr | 0.923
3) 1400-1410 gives -0.6 yr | 0.955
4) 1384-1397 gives -2.8 yr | 1.08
